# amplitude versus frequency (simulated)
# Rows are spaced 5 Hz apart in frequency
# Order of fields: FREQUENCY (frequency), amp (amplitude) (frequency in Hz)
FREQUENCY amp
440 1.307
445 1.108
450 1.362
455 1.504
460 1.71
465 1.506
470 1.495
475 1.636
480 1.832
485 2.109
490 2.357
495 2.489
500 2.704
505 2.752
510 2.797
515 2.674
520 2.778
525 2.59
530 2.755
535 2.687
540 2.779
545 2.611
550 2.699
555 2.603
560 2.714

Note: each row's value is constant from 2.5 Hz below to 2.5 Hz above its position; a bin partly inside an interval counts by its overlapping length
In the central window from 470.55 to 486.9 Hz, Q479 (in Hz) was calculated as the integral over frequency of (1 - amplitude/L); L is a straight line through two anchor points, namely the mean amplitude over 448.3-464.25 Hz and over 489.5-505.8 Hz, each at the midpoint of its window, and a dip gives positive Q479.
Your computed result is 2.3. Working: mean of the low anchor 1.53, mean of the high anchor 2.58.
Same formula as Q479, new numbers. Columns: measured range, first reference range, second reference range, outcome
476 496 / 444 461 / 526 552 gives -2.16 Hz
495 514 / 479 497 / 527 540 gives -2.43 Hz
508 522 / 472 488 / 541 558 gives -3.02 Hz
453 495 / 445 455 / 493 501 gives 3.26 Hz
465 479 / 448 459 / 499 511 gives 2.53 Hz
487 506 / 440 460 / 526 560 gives -4.84 Hz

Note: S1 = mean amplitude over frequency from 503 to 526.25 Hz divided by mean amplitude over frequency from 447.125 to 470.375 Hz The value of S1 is 1.8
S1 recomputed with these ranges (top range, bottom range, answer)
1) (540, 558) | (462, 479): 1.69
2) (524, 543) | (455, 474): 1.73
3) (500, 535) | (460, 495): 1.46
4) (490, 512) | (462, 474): 1.73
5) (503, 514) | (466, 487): 1.59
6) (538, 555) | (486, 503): 1.08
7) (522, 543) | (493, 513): 1.00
